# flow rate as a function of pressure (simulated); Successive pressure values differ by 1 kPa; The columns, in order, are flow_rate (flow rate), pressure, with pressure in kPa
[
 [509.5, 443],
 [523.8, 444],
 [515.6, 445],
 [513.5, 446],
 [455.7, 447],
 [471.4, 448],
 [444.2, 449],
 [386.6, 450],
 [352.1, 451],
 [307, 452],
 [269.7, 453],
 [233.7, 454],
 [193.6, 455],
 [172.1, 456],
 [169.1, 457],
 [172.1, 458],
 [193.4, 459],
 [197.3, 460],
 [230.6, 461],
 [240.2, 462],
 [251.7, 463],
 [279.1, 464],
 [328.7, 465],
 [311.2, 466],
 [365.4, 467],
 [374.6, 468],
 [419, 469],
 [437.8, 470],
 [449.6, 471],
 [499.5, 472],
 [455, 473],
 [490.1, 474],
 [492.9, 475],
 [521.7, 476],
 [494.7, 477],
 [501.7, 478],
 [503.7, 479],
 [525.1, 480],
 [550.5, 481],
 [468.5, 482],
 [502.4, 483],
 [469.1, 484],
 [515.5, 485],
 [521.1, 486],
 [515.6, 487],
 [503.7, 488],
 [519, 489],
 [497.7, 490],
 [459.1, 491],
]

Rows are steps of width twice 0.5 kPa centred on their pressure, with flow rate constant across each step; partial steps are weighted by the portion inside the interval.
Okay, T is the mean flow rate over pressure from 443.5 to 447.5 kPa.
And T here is 502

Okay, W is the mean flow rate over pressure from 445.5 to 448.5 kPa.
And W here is 480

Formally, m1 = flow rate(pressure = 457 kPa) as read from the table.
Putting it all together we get 169.1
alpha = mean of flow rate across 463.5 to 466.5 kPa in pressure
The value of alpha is 306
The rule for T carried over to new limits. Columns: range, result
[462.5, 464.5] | 265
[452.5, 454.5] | 252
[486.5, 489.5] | 513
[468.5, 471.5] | 435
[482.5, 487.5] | 505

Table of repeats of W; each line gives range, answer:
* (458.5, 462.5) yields 215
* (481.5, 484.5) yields 480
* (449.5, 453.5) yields 329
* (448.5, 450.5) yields 415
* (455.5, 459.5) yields 177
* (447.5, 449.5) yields 458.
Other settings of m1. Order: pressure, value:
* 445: 515.6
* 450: 386.6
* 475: 492.9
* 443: 509.5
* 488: 503.7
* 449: 444.2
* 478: 501.7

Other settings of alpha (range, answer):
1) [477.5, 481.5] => 520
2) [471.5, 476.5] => 492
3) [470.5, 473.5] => 468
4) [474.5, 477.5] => 503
